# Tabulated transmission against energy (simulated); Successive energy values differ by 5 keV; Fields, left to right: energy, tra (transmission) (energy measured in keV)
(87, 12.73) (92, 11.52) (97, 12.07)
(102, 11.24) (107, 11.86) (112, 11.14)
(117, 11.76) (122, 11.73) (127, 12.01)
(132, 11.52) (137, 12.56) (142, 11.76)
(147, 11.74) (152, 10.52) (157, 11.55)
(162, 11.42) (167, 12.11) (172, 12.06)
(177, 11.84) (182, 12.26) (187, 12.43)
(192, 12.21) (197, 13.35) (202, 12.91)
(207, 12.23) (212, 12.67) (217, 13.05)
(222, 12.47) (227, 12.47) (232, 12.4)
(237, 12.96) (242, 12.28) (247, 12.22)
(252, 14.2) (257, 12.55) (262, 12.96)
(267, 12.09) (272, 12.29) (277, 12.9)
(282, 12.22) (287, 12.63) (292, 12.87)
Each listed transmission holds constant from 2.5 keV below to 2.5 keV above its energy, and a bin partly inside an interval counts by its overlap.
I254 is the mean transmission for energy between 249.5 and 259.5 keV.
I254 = 13.4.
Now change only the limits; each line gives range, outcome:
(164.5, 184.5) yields 12.1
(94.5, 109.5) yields 11.7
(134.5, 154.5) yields 11.6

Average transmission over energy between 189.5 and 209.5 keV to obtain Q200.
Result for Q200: 12.7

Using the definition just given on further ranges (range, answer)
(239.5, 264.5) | 12.8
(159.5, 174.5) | 11.9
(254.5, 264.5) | 12.8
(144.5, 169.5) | 11.5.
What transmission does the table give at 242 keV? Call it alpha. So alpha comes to 12.28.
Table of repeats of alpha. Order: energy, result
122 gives 11.73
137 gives 12.56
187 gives 12.43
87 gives 12.73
